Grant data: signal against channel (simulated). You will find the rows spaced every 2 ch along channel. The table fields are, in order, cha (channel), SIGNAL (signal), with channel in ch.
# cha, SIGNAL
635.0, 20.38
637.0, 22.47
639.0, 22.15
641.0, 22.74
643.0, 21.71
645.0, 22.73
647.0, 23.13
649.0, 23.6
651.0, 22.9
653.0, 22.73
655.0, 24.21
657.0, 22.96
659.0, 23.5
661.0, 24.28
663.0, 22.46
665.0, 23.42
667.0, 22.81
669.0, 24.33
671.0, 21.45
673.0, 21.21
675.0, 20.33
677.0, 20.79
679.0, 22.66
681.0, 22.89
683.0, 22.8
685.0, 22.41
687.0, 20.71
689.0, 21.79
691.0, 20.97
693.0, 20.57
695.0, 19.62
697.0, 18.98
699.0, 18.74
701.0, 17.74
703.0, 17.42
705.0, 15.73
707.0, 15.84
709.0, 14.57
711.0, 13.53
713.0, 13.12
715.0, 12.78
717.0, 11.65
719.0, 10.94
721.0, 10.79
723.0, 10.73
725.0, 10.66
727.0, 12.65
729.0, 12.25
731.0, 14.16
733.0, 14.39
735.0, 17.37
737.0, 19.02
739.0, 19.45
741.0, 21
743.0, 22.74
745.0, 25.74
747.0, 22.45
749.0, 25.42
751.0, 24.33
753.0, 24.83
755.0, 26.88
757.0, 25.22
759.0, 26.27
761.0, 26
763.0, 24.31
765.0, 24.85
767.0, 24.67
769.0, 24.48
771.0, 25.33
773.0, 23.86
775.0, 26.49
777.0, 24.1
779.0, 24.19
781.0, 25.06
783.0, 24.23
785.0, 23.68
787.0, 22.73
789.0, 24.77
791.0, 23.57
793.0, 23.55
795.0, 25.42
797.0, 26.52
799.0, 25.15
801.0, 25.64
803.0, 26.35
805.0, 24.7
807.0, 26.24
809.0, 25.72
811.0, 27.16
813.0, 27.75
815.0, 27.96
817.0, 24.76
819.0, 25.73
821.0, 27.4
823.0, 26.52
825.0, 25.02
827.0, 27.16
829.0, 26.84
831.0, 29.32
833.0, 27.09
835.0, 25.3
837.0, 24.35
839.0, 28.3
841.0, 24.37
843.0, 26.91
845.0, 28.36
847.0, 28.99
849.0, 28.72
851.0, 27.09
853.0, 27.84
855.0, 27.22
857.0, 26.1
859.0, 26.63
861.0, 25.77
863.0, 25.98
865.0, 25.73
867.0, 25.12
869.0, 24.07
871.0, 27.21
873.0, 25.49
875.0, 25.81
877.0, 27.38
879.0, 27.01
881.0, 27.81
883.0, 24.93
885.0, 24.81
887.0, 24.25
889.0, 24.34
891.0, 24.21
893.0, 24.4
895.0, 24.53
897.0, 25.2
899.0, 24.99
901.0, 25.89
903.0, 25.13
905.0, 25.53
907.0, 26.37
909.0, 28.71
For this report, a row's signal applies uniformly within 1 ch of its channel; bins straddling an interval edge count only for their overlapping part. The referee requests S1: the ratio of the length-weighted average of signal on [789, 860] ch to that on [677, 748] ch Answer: 1.5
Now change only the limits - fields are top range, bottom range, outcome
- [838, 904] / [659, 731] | 1.44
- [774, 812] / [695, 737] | 1.73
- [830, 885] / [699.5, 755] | 1.57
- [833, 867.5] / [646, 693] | 1.19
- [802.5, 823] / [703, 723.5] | 1.99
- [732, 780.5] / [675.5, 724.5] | 1.35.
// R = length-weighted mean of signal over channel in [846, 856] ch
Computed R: 28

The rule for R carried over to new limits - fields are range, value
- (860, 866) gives 25.8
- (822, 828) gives 26.2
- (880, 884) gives 26.4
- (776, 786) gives 24.3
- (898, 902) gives 25.4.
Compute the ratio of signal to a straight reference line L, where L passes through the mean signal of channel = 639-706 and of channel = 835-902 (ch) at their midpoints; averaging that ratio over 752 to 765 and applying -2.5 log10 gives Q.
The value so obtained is -0.09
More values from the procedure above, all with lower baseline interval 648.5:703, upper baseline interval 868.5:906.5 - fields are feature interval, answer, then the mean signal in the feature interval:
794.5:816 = -0.10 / 26.3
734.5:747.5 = 0.08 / 21.2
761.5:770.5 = -0.06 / 24.7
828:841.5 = -0.09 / 26.6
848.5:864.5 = -0.08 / 26.8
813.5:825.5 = -0.09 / 26.3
